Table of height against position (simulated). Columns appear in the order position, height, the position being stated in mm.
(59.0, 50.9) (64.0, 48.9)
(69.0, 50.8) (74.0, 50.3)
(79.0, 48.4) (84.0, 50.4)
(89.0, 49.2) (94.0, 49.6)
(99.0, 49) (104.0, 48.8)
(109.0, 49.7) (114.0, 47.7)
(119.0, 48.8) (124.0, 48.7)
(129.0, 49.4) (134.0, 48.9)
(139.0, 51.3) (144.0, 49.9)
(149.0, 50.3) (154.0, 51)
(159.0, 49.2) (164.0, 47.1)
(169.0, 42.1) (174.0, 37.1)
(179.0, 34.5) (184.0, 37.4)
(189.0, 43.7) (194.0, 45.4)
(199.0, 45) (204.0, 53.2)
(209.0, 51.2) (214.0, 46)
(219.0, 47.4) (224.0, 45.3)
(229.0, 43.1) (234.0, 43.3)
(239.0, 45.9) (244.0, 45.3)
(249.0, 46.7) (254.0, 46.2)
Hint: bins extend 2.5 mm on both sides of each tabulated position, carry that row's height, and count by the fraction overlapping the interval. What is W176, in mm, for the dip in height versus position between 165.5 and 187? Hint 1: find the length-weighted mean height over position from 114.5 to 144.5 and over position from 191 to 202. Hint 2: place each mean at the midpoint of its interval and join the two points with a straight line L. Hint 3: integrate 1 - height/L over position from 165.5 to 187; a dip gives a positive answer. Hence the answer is 3.8 mm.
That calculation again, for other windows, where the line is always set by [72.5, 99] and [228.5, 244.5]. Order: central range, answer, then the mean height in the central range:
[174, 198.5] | 3.1 mm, 40.3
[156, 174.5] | 0.8 mm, 44.8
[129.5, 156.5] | -1.5 mm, 50.2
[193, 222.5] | -1.7 mm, 48.1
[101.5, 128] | -0.1 mm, 48.8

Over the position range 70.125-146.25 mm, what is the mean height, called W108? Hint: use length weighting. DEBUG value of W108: 49.4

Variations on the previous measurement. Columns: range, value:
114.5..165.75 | 49.4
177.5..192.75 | 39.4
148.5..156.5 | 50.7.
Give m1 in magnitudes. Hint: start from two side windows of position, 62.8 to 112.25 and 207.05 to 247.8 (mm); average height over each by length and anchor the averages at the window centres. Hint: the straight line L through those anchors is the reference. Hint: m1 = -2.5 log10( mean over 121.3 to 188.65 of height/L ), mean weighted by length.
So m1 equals 0.045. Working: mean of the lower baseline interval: 49.5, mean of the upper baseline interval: 45.9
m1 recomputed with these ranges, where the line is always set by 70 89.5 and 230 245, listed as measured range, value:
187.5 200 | 0.03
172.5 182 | 0.29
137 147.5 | -0.06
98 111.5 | -0.01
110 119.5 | 0.00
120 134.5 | -0.02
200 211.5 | -0.13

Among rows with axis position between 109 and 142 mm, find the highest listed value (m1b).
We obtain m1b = 51.3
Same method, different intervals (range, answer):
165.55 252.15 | 53.2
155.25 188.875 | 49.2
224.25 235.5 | 43.3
